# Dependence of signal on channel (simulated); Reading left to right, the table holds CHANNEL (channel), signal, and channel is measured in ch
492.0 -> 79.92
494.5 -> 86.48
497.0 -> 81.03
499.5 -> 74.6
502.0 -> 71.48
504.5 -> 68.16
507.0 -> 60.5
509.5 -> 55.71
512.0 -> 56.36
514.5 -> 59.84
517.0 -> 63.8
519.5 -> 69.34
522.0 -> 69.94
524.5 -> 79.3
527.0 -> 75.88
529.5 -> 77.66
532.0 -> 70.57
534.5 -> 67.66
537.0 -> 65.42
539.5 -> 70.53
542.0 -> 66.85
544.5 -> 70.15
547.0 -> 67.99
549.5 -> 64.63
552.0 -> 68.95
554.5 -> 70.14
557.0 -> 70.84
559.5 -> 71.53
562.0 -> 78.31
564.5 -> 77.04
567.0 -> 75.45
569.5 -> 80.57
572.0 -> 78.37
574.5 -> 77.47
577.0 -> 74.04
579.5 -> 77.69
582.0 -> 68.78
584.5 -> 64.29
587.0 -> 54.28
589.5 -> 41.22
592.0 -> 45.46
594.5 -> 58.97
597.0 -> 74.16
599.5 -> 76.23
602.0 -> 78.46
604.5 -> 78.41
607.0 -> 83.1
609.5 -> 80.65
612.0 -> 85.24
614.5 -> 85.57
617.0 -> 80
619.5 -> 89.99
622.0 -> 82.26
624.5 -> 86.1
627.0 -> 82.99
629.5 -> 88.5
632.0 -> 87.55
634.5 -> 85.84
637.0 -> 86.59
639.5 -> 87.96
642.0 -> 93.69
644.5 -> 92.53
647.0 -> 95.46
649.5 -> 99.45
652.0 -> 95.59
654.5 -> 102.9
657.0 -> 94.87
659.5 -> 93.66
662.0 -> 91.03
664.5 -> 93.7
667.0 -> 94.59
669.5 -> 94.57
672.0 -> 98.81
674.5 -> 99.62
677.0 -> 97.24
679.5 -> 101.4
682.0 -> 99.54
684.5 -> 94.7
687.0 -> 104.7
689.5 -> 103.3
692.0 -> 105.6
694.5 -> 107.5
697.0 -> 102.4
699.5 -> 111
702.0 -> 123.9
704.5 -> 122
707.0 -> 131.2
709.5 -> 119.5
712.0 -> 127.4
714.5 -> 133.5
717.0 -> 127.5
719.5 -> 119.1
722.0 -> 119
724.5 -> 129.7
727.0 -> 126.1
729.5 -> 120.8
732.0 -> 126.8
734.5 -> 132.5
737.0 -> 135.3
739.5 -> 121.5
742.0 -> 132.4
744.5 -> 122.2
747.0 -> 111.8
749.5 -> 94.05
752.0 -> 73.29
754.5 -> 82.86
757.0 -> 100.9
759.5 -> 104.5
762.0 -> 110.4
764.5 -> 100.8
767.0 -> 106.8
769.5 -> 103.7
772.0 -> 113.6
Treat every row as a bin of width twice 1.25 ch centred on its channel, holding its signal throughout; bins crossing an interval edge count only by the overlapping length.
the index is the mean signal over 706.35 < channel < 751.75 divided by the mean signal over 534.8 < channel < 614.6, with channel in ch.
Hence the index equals 1.7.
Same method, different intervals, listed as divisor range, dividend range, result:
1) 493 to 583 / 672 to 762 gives 1.59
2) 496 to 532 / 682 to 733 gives 1.70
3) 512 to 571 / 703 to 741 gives 1.78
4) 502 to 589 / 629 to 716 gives 1.47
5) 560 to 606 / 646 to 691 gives 1.39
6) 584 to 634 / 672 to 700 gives 1.35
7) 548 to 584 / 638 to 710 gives 1.38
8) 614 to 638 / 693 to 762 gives 1.37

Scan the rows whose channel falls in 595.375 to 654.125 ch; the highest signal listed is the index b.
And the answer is 99.45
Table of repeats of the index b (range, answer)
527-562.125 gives 78.31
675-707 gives 131.2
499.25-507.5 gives 74.6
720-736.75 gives 132.5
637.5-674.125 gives 102.9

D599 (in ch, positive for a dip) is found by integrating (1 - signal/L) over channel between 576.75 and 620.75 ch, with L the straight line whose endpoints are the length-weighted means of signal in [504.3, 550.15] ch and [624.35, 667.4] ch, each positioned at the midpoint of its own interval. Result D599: 5.6 ch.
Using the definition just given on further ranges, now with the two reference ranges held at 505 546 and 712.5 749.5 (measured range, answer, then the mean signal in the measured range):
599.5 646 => 4.62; 85.1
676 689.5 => 1.37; 99.9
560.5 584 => 1.29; 76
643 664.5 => 1.57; 95.5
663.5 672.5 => 1.00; 95.2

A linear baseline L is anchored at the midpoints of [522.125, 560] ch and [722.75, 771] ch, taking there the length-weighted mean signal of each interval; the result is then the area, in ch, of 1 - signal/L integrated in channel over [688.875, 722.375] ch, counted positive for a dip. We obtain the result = -4.5 ch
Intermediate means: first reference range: 70.5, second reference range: 113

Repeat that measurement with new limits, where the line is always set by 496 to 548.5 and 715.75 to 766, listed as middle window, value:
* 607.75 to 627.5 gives 1.0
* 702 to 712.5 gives -1.7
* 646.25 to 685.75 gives 0.8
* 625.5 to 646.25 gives 0.9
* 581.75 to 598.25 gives 5.0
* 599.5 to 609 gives 0.7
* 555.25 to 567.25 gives 0.4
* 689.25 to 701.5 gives -0.3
